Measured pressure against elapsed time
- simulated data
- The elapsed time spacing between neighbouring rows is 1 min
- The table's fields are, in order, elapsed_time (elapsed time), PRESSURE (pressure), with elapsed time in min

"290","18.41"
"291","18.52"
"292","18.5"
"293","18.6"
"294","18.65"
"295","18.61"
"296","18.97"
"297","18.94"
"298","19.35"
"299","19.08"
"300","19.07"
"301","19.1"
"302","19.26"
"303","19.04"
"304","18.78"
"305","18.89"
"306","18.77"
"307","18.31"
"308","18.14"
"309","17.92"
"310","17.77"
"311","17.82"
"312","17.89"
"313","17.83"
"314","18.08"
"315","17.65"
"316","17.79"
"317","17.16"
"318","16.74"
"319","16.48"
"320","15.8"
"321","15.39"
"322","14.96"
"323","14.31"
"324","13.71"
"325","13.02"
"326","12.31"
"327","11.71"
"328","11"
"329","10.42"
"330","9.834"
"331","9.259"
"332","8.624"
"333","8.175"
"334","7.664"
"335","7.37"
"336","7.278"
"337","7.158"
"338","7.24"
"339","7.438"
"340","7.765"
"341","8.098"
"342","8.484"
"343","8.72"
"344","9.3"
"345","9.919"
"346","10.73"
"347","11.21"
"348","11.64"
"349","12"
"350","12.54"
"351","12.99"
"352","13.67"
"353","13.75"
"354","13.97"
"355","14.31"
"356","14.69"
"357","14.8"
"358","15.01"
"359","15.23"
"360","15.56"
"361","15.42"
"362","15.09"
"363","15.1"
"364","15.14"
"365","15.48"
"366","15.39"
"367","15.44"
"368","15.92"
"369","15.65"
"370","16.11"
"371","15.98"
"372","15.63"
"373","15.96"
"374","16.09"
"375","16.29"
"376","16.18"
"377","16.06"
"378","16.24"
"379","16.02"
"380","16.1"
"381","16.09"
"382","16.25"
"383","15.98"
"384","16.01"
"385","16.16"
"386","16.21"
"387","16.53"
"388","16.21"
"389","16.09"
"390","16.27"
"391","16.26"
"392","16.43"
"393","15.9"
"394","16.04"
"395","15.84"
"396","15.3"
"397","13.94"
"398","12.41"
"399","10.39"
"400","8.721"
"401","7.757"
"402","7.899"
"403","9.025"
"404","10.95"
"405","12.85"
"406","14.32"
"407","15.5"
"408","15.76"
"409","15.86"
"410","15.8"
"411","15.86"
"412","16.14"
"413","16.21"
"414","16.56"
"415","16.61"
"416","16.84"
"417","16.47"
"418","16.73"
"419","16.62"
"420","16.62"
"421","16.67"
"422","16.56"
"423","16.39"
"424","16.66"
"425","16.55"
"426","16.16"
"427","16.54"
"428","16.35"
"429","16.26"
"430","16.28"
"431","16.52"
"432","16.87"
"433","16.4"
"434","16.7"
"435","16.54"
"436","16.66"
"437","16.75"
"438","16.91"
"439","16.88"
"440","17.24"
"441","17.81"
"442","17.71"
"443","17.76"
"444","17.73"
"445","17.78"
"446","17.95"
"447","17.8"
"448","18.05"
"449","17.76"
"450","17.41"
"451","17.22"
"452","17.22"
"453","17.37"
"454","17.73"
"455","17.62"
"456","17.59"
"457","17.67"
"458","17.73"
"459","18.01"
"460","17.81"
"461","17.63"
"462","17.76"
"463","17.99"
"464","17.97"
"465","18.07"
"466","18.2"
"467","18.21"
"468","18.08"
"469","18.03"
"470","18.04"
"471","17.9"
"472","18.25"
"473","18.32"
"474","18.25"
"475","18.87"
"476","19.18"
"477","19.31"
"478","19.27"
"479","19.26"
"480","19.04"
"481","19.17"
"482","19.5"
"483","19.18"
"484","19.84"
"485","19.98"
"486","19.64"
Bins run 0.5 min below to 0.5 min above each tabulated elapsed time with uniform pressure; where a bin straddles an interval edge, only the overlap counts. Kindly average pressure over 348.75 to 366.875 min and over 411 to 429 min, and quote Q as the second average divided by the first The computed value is 1.14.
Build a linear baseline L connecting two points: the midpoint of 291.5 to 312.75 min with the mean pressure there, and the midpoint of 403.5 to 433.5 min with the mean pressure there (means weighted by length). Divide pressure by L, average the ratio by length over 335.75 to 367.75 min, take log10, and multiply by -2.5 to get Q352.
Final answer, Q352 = 0.38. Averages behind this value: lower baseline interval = 18.6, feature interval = 12.3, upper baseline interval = 16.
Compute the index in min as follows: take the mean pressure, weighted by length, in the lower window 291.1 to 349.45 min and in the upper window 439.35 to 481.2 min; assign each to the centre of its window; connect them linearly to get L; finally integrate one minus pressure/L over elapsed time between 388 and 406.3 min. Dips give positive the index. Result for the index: 3.5 min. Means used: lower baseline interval 14.2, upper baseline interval 18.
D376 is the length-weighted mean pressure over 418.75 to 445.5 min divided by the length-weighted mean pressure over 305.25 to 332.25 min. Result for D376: 1.1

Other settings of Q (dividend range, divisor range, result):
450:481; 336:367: 1.48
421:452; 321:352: 1.65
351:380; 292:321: 0.84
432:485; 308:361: 1.41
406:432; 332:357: 1.58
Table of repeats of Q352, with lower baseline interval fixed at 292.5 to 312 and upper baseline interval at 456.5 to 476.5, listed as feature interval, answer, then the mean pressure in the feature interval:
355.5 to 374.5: 0.19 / 15.5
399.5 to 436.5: 0.20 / 15.2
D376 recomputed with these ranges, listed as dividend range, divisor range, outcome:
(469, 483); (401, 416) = 1.33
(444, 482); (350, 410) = 1.23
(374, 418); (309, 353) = 1.21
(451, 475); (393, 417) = 1.29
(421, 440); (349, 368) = 1.13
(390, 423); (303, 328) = 0.88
